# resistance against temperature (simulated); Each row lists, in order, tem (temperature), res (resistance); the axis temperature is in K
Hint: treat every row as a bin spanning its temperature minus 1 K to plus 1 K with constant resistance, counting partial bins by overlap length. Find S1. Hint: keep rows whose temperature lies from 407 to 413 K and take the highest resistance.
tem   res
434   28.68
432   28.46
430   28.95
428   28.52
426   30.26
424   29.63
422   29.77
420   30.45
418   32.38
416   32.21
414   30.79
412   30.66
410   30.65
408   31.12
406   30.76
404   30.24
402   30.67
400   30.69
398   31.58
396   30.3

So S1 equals 31.12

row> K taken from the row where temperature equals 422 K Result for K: 29.77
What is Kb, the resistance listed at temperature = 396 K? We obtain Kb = 30.3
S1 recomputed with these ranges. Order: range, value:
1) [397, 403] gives 31.58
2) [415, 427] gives 32.38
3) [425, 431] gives 30.26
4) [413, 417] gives 32.21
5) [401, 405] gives 30.67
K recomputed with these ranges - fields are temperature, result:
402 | 30.67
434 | 28.68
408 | 31.12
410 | 30.65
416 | 32.21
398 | 31.58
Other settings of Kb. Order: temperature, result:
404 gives 30.24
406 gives 30.76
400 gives 30.69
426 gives 30.26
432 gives 28.46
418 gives 32.38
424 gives 29.63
